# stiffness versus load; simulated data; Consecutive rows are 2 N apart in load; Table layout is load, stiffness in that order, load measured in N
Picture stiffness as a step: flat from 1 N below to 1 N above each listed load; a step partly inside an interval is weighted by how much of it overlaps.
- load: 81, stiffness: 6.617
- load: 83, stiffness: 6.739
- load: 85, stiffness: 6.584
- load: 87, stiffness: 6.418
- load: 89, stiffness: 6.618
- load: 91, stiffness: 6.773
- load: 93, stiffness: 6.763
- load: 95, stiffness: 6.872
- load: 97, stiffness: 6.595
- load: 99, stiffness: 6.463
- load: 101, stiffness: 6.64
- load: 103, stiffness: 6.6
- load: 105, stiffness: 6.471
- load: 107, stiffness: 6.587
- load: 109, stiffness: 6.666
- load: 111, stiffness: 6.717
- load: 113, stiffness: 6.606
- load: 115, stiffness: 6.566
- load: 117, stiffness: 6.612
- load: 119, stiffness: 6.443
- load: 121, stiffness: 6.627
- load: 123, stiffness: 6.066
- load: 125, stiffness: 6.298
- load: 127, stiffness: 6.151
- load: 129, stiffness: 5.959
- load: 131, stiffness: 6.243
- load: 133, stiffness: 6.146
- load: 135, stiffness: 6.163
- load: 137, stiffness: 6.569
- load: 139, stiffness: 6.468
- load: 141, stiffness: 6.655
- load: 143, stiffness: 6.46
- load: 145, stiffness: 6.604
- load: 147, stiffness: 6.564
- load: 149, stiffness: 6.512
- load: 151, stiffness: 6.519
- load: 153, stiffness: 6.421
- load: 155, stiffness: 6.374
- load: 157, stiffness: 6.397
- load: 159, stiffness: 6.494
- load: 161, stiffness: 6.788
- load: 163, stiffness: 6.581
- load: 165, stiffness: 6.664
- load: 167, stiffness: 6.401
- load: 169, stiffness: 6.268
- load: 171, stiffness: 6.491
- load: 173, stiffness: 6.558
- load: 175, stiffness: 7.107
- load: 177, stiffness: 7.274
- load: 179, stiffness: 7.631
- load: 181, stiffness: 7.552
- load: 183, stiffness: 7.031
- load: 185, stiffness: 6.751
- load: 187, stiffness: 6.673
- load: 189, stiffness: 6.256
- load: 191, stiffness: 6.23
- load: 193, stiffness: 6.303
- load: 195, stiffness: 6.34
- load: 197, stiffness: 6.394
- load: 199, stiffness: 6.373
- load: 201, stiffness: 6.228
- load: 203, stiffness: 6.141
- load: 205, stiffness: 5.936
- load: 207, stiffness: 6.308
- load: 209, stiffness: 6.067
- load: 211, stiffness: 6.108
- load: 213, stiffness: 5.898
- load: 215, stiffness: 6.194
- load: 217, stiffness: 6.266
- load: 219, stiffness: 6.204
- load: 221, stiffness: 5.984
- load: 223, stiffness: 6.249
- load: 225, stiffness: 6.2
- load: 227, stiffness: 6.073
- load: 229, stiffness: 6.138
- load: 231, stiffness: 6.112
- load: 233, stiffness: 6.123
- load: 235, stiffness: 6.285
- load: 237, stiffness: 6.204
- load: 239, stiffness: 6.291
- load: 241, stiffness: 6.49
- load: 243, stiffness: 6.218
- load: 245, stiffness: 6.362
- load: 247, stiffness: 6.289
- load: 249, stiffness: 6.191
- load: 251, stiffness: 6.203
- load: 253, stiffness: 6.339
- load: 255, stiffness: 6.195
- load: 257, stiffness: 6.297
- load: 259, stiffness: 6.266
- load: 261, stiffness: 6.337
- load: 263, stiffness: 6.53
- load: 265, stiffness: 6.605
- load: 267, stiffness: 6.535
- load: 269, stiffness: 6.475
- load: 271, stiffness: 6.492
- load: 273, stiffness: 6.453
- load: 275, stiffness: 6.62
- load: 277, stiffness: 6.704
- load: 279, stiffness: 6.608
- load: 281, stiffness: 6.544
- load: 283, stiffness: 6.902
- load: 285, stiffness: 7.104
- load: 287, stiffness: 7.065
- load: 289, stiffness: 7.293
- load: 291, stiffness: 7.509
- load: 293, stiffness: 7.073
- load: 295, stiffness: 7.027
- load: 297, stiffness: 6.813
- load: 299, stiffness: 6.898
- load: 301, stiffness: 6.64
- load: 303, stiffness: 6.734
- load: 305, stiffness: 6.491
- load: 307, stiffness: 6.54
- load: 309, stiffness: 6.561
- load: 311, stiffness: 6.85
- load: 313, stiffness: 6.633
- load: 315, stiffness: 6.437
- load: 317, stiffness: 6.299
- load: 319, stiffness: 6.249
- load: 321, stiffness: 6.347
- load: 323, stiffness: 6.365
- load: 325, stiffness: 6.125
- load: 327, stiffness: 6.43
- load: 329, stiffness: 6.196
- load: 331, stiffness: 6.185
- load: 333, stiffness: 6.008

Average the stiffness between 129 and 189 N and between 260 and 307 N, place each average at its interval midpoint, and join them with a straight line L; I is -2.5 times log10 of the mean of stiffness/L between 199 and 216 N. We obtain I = 0.09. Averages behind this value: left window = 6.62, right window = 6.75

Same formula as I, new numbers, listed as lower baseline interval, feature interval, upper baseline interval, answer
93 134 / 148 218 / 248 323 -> 0.00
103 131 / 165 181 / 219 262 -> -0.08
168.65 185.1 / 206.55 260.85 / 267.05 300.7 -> 0.12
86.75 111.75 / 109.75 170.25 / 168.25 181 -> 0.06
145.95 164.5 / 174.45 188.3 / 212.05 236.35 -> -0.12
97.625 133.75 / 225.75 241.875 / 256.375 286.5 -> 0.06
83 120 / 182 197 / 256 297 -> 0.03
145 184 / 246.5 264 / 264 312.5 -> 0.08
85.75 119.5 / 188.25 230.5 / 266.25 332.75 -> 0.07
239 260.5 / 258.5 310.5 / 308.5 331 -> -0.06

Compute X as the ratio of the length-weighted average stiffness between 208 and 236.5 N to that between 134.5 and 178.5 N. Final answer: 0.93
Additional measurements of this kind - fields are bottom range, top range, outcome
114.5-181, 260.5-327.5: 1.02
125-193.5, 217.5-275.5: 0.96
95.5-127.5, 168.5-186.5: 1.07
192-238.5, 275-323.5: 1.09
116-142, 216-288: 1.01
